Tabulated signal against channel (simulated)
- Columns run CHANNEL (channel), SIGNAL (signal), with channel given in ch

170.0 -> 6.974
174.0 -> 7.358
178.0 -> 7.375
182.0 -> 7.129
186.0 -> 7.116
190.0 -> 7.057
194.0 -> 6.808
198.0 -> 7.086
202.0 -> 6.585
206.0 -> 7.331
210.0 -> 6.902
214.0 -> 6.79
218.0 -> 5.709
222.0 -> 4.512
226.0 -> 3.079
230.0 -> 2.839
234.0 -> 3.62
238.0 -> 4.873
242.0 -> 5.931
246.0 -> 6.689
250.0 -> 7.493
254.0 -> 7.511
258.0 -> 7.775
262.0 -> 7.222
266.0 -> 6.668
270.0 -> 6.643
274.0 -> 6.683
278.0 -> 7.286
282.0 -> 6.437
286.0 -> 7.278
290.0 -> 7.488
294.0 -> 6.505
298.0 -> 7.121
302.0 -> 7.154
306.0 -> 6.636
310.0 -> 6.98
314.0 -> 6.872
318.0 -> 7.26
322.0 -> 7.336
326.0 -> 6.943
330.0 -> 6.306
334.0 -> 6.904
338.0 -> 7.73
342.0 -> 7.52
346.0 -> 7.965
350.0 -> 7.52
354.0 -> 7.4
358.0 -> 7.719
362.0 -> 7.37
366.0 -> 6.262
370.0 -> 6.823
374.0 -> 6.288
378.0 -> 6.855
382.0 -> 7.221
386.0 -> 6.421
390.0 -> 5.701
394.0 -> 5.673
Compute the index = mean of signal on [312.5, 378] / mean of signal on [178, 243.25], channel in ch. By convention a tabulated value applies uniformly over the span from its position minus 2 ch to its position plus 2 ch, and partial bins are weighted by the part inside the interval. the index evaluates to 1.2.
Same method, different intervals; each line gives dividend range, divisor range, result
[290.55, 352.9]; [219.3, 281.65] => 1.20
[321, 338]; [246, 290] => 0.98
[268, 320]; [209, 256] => 1.27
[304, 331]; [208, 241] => 1.44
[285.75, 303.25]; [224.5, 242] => 1.83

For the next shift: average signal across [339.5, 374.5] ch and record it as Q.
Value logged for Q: 7.25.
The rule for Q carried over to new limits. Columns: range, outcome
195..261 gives 5.95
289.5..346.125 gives 7.08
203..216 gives 6.98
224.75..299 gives 6.29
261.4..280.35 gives 6.87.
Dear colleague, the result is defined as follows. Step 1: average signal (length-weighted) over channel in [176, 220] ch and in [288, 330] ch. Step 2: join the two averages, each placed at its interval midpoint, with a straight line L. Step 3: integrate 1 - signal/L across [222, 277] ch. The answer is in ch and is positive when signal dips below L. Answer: 8.3 ch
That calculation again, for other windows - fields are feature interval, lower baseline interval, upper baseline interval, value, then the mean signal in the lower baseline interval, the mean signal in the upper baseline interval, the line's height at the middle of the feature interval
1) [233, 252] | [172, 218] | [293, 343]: 3.18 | 6.99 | 7.02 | 7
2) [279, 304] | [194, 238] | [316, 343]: -1.65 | 5.48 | 7.13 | 6.58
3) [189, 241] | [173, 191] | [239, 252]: 9.75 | 7.21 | 6.56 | 6.87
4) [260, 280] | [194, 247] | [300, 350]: -1.86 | 5.56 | 7.15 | 6.31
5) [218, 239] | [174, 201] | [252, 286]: 9.37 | 7.1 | 7.04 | 7.07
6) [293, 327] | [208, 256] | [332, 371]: -1.52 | 5.5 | 7.33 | 6.7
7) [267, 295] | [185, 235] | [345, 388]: -2.31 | 5.82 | 7.06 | 6.38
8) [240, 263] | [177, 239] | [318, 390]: -3.07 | 5.92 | 7.06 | 6.26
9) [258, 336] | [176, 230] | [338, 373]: -0.41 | 6.29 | 7.32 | 6.92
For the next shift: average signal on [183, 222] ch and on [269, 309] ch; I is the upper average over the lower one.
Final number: 1.0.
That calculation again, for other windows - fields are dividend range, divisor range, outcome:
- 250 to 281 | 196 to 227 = 1.17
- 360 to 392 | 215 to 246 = 1.44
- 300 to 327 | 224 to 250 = 1.48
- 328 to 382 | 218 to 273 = 1.24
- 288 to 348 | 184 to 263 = 1.16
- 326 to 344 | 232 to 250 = 1.28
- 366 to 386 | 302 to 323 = 0.96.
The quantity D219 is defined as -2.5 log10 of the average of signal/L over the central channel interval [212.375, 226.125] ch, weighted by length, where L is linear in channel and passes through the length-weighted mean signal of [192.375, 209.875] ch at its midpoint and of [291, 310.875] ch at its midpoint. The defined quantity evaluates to 0.306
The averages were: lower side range 6.95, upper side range 6.9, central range 5.24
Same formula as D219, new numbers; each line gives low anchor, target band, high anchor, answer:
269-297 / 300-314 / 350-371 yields 0.01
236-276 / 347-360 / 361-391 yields -0.14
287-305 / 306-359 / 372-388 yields -0.05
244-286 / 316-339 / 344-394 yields -0.01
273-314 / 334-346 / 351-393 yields -0.11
